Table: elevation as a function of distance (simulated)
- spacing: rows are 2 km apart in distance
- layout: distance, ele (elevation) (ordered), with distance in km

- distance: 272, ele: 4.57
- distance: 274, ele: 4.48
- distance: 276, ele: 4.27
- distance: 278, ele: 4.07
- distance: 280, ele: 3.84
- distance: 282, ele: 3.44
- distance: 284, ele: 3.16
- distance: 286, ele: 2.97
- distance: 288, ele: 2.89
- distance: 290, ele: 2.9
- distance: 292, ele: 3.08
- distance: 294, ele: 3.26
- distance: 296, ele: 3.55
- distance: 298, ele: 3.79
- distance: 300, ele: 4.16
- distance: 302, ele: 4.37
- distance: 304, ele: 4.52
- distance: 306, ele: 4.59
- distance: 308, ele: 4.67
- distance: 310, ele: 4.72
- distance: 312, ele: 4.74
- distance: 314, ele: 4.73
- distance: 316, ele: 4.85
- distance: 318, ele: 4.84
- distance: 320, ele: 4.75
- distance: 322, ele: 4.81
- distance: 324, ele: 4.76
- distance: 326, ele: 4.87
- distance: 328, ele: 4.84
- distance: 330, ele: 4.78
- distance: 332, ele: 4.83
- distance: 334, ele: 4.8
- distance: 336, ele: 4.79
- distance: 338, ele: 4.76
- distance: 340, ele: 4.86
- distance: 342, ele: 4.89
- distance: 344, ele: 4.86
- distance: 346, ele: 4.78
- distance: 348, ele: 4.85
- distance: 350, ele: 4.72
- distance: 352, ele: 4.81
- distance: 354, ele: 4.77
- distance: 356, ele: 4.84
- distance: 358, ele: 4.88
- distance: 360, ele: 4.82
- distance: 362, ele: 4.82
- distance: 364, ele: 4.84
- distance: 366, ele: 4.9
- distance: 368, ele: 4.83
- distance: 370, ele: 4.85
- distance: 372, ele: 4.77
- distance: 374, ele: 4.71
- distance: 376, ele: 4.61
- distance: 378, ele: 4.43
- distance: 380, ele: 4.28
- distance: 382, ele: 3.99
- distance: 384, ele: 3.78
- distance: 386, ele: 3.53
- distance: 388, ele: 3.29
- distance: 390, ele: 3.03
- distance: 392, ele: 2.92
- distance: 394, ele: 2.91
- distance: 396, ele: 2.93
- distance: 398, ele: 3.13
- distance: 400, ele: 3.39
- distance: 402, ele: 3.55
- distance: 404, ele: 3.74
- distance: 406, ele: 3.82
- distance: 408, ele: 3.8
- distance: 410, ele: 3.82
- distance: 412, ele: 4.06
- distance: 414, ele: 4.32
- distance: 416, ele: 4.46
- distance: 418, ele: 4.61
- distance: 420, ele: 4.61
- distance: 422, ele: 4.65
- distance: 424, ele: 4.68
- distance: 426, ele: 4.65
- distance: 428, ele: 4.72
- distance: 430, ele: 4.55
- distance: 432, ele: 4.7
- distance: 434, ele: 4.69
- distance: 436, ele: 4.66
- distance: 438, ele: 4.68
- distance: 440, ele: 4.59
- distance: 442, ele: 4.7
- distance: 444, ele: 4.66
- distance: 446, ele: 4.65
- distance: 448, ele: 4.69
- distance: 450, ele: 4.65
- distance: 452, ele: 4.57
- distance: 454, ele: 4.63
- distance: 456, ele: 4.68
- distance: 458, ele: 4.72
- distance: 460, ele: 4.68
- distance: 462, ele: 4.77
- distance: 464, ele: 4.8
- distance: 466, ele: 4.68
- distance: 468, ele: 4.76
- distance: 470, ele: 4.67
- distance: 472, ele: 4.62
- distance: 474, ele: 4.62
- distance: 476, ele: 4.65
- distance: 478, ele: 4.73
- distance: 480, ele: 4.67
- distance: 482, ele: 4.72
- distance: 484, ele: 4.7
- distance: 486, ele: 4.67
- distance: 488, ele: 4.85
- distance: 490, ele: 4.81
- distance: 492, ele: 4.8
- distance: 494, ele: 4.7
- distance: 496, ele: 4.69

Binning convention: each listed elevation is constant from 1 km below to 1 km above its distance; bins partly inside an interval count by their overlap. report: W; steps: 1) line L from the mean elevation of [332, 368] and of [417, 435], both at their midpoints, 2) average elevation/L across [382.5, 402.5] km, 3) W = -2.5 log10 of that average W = 0.405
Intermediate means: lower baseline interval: 4.82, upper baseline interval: 4.65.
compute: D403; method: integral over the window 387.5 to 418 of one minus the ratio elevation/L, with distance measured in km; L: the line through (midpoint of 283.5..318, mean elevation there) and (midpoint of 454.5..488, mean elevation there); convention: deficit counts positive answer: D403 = 5.7 km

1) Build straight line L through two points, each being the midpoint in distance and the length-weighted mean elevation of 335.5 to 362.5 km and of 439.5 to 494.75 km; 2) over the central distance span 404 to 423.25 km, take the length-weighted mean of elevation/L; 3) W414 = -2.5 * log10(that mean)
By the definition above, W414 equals 0.13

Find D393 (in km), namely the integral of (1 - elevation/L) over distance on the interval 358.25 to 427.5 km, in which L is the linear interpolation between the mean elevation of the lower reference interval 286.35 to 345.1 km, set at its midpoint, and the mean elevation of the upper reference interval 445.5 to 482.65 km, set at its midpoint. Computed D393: 6.58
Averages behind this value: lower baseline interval 4.41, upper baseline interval 4.68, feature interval 4.12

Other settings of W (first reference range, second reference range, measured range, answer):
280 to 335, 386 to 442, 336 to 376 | -0.17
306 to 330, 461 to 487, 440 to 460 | 0.01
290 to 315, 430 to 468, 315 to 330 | -0.15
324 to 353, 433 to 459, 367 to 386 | 0.08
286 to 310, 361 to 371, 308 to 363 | -0.10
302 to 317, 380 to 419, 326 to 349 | -0.11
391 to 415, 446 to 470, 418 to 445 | -0.13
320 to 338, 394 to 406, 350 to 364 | -0.14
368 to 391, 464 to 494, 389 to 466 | 0.04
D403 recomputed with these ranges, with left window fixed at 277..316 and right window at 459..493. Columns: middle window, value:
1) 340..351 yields -1.89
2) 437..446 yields -0.19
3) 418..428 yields -0.40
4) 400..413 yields 1.87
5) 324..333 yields -1.75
